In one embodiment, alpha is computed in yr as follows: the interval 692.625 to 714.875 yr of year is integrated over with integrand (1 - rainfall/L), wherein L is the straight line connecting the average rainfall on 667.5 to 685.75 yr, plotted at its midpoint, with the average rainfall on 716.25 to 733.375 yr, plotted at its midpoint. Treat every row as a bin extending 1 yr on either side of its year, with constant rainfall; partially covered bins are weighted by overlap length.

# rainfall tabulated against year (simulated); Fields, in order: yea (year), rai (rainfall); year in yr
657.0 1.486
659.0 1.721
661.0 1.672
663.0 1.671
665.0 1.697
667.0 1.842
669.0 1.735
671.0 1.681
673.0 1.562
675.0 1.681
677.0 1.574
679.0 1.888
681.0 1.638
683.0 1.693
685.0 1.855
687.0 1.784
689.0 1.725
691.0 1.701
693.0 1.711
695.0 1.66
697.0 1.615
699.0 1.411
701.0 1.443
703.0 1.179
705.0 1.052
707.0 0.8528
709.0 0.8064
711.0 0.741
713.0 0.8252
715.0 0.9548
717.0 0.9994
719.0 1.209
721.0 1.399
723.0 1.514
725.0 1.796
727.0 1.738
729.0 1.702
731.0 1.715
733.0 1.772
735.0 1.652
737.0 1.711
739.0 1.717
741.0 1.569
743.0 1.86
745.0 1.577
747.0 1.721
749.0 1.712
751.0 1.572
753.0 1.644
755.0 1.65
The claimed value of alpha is 5.9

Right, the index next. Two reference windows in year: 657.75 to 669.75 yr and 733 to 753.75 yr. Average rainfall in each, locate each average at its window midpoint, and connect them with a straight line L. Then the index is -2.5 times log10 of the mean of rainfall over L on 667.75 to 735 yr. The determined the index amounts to 0.153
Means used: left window 1.72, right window 1.68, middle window 1.48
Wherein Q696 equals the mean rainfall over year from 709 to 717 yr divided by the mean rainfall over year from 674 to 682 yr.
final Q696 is 0.50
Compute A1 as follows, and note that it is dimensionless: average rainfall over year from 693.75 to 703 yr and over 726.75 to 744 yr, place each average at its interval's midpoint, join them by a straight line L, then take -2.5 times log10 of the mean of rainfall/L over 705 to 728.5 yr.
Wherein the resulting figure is 0.35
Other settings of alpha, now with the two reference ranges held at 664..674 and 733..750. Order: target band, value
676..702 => 0.49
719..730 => 0.68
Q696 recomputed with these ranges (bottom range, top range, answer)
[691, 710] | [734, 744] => 1.29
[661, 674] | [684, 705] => 0.93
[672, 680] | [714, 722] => 0.68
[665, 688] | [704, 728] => 0.67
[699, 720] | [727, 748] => 1.66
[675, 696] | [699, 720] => 0.60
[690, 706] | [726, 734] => 1.18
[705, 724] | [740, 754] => 1.61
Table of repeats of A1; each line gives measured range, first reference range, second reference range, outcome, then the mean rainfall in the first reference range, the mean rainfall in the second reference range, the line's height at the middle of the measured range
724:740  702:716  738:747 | -0.200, 0.916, 1.69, 1.44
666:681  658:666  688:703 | -0.033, 1.69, 1.58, 1.65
